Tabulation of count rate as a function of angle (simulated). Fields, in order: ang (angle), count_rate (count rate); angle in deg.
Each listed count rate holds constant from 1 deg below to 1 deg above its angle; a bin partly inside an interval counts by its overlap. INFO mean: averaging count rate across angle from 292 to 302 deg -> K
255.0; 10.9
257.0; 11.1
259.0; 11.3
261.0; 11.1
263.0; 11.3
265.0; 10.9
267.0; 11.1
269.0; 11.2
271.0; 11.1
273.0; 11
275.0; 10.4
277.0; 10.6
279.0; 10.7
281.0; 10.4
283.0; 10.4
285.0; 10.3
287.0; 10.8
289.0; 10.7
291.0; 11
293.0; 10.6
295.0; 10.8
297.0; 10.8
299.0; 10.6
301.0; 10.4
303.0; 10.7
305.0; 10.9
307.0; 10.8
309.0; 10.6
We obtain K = 10.6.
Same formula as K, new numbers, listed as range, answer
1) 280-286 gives 10.4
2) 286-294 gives 10.8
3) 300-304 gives 10.6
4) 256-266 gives 11.1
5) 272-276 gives 10.7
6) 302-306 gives 10.8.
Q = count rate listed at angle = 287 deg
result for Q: 10.8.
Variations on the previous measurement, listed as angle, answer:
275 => 10.4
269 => 11.2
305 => 10.9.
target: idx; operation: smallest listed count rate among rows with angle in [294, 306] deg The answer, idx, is 10.4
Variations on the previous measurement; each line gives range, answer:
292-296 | 10.6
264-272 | 10.9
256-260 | 11.1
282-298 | 10.3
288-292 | 10.7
